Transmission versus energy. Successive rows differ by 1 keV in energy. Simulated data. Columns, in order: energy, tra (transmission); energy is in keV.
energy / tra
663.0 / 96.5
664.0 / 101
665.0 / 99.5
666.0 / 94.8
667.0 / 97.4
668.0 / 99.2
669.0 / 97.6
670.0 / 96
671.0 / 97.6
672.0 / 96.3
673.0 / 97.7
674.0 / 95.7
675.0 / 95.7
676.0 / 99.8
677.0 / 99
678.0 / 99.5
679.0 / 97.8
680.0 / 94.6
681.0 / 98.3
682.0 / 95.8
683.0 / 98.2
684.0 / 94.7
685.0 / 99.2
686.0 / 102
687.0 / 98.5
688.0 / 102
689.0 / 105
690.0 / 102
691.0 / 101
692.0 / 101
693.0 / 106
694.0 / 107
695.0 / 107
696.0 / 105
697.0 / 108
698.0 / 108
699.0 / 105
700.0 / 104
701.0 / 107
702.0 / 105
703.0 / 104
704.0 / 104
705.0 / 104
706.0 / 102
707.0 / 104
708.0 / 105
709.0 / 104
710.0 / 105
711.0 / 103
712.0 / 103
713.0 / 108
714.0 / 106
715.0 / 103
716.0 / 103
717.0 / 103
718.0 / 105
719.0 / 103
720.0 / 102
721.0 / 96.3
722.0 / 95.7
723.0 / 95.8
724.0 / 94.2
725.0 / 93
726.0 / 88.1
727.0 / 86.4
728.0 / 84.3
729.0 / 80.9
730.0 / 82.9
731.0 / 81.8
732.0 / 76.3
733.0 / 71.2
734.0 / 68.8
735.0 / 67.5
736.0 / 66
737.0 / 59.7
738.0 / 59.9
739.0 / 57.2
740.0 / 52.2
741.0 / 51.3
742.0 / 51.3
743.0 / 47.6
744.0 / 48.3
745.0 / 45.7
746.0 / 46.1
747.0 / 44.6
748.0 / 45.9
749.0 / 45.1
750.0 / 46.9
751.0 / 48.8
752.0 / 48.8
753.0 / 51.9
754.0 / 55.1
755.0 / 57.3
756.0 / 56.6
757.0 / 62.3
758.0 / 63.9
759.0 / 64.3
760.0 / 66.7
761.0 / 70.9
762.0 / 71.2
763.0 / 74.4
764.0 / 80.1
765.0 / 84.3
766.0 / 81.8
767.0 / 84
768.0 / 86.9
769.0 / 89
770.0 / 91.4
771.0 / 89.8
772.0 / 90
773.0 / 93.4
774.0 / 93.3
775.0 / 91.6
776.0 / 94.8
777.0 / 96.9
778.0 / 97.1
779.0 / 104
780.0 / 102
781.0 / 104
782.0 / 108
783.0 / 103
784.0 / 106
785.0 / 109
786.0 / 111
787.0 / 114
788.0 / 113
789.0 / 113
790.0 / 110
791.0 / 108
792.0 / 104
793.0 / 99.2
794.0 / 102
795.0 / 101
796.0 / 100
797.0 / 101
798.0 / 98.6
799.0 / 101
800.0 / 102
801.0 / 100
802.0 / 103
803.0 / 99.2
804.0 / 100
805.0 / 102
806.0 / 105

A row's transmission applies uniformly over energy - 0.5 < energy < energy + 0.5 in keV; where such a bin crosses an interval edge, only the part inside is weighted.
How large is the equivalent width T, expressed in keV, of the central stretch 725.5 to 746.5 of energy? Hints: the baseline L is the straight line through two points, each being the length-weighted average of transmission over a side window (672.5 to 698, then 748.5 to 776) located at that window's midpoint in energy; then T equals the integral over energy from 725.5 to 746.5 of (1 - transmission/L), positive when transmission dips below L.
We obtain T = 4.3 keV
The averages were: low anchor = 101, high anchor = 72.3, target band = 65.4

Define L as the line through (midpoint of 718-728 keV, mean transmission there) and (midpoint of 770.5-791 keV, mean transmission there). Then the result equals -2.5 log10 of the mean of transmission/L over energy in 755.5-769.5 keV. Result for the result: 0.327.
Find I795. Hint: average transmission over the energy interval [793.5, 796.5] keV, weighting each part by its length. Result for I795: 101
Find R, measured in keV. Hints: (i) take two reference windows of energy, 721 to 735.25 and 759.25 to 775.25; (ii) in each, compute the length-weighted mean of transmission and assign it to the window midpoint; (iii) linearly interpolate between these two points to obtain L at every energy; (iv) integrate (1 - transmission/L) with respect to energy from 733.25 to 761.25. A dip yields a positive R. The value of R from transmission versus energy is 9.5 keV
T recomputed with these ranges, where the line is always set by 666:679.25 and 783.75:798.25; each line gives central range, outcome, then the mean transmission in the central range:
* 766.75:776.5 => 1.32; 90.6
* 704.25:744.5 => 6.17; 85.6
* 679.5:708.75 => -1.06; 103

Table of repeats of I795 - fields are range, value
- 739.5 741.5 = 51.8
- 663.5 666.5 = 98.4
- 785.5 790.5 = 112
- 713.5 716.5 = 104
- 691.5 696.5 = 105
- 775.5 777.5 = 95.8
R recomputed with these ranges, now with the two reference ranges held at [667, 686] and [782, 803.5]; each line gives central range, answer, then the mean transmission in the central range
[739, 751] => 6.32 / 48.2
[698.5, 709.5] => -0.57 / 104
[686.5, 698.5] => -0.70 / 104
